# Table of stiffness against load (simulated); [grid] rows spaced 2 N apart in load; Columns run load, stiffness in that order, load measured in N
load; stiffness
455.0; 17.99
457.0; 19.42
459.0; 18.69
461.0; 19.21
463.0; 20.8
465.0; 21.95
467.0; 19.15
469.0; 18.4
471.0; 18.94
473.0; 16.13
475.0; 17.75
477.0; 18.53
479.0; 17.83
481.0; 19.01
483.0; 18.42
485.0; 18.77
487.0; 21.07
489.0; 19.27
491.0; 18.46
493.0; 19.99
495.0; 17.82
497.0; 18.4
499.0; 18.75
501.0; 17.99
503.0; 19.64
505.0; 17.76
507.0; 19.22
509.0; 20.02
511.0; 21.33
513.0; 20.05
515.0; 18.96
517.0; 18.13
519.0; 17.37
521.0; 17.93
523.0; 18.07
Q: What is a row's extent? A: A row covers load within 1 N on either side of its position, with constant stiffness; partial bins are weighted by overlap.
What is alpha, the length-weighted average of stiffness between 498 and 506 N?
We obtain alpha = 18.5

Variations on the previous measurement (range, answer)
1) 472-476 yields 16.9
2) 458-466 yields 20.2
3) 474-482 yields 18.3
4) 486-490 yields 20.2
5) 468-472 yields 18.7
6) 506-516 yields 19.9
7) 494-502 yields 18.2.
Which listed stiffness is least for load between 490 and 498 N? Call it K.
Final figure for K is 17.82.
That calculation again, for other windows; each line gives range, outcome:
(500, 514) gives 17.76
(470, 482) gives 16.13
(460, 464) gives 19.21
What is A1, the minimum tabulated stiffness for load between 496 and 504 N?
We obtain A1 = 17.99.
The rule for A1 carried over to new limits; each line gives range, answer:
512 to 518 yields 18.13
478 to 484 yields 17.83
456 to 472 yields 18.4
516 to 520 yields 17.37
